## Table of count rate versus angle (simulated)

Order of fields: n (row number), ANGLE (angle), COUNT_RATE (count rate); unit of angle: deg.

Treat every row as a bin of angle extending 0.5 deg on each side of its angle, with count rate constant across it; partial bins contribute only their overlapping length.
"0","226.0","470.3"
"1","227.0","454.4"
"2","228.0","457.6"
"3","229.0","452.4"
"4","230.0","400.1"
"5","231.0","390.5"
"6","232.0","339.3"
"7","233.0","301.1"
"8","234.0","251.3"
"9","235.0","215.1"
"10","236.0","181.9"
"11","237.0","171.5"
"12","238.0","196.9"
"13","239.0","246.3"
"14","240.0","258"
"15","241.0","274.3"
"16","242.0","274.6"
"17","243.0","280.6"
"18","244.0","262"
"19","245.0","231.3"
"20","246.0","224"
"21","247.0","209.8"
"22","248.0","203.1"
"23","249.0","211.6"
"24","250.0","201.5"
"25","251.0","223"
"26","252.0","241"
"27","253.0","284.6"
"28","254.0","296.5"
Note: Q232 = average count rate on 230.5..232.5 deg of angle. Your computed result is 365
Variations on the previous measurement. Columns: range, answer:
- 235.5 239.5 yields 199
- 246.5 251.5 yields 210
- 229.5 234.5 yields 336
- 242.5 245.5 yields 258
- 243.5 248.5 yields 226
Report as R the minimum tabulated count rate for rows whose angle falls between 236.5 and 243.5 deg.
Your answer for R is 171.5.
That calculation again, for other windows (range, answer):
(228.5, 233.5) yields 301.1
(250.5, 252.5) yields 223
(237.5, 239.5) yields 196.9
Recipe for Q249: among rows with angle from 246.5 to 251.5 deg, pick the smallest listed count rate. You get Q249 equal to 201.5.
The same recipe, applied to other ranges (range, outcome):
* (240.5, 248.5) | 203.1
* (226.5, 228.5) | 454.4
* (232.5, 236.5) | 181.9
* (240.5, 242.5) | 274.3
